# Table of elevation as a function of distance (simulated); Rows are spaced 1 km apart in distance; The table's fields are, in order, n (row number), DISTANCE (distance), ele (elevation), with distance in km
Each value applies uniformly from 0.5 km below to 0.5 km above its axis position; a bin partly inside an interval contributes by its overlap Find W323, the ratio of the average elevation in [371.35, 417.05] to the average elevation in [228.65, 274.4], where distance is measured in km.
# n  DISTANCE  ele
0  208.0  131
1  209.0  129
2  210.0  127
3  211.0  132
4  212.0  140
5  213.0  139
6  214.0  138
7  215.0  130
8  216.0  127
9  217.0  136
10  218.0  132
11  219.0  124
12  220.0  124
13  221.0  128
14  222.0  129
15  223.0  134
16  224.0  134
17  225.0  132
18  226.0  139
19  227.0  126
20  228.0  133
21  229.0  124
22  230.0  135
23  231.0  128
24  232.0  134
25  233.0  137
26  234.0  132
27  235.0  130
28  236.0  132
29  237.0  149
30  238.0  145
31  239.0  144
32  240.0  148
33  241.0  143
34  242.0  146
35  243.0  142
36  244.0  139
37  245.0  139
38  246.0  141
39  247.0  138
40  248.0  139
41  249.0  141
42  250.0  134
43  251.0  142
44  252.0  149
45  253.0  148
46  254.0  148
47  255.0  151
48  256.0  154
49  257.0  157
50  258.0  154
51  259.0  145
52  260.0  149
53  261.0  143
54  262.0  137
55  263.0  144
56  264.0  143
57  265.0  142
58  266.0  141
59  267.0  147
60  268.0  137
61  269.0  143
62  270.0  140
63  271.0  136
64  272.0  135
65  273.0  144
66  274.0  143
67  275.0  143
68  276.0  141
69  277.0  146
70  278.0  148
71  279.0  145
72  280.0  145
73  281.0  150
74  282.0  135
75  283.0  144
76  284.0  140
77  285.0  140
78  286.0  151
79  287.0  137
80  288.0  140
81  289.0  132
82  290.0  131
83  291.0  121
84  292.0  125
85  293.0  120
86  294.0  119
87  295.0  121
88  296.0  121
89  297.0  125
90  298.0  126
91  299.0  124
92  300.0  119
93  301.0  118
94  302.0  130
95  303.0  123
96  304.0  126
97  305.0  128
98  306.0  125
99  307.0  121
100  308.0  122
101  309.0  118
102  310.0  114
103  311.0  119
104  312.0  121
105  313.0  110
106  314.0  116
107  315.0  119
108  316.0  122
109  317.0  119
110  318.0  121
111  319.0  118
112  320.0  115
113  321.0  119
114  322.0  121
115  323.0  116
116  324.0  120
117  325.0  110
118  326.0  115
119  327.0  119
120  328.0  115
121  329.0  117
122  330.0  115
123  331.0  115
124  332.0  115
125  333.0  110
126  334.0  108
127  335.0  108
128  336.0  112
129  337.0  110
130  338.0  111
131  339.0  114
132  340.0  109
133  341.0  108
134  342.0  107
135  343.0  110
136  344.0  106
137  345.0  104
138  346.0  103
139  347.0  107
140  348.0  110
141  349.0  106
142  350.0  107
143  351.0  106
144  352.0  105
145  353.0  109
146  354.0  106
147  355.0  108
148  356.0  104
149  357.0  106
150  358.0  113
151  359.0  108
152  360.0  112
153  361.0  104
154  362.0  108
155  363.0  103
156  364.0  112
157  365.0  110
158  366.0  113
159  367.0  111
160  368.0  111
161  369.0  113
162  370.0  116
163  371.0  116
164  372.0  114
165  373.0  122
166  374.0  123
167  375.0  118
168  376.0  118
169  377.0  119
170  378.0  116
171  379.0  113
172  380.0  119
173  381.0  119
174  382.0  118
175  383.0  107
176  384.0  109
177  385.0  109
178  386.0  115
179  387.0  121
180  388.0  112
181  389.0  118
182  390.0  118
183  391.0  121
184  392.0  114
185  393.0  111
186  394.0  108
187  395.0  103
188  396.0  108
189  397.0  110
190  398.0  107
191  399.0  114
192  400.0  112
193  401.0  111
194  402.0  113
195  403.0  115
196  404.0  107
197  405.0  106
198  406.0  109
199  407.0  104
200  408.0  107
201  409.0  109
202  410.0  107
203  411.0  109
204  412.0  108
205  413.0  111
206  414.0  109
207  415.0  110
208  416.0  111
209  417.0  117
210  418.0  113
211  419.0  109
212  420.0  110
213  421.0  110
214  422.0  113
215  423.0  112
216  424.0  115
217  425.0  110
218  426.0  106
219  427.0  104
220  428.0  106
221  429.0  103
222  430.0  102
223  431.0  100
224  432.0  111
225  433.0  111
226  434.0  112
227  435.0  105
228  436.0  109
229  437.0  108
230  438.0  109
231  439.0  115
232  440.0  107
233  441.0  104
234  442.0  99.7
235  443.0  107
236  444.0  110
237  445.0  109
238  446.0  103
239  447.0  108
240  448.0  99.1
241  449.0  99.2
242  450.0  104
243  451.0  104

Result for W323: 0.79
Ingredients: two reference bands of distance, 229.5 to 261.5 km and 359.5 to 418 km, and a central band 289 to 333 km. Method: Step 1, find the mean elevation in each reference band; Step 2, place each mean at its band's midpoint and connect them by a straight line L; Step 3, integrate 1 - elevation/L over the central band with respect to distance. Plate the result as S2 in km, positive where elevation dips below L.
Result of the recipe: 2.98 km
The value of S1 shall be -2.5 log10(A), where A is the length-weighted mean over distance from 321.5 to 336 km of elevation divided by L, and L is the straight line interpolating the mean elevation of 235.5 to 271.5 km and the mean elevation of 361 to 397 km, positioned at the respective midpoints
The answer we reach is 0.10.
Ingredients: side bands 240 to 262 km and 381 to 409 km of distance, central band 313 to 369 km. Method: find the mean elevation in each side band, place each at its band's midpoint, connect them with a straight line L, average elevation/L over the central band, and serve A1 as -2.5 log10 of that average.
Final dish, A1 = 0.116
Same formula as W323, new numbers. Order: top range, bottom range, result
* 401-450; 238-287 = 0.75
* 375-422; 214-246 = 0.83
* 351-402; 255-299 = 0.81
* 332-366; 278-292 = 0.78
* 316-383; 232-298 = 0.80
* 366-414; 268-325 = 0.88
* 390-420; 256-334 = 0.85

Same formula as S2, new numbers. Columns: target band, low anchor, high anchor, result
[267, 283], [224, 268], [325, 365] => -1.3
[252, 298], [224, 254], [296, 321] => -3.8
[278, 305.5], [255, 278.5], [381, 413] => 1.3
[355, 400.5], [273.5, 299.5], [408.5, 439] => 1.9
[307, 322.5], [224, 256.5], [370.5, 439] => 1.0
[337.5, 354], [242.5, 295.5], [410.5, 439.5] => 2.3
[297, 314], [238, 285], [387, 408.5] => 1.5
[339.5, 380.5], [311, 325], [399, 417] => 1.2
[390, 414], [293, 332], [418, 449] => 0.2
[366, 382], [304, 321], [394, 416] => -0.6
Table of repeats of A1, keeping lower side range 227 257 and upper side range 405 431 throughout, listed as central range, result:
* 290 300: 0.07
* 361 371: 0.07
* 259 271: -0.05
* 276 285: -0.08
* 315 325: 0.07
